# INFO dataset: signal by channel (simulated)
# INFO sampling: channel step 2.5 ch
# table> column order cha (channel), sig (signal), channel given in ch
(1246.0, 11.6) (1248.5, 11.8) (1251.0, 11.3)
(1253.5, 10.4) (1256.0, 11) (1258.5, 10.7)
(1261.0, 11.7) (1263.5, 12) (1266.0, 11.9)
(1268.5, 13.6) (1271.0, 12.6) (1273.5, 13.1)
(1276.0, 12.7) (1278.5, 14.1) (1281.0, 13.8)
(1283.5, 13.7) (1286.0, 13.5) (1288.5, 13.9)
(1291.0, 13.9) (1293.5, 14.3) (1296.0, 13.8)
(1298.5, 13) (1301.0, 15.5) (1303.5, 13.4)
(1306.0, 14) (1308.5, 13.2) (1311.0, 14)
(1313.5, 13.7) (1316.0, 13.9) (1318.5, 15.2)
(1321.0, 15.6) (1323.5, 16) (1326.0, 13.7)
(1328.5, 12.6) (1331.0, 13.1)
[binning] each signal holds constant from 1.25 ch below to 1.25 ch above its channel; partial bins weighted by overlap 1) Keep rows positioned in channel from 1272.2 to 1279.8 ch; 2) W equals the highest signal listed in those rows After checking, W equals 14.1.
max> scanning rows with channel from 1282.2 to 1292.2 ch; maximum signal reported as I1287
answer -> 13.9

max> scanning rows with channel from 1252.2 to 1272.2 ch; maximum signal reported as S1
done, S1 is 13.6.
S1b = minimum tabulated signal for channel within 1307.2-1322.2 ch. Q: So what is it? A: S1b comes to 13.2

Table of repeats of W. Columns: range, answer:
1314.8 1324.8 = 16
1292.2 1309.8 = 15.5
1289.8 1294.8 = 14.3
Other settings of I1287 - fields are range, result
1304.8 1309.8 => 14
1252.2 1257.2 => 11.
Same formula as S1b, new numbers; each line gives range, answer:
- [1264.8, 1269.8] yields 11.9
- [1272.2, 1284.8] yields 12.7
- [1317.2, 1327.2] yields 13.7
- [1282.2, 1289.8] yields 13.5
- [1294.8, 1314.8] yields 13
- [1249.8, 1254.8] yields 10.4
